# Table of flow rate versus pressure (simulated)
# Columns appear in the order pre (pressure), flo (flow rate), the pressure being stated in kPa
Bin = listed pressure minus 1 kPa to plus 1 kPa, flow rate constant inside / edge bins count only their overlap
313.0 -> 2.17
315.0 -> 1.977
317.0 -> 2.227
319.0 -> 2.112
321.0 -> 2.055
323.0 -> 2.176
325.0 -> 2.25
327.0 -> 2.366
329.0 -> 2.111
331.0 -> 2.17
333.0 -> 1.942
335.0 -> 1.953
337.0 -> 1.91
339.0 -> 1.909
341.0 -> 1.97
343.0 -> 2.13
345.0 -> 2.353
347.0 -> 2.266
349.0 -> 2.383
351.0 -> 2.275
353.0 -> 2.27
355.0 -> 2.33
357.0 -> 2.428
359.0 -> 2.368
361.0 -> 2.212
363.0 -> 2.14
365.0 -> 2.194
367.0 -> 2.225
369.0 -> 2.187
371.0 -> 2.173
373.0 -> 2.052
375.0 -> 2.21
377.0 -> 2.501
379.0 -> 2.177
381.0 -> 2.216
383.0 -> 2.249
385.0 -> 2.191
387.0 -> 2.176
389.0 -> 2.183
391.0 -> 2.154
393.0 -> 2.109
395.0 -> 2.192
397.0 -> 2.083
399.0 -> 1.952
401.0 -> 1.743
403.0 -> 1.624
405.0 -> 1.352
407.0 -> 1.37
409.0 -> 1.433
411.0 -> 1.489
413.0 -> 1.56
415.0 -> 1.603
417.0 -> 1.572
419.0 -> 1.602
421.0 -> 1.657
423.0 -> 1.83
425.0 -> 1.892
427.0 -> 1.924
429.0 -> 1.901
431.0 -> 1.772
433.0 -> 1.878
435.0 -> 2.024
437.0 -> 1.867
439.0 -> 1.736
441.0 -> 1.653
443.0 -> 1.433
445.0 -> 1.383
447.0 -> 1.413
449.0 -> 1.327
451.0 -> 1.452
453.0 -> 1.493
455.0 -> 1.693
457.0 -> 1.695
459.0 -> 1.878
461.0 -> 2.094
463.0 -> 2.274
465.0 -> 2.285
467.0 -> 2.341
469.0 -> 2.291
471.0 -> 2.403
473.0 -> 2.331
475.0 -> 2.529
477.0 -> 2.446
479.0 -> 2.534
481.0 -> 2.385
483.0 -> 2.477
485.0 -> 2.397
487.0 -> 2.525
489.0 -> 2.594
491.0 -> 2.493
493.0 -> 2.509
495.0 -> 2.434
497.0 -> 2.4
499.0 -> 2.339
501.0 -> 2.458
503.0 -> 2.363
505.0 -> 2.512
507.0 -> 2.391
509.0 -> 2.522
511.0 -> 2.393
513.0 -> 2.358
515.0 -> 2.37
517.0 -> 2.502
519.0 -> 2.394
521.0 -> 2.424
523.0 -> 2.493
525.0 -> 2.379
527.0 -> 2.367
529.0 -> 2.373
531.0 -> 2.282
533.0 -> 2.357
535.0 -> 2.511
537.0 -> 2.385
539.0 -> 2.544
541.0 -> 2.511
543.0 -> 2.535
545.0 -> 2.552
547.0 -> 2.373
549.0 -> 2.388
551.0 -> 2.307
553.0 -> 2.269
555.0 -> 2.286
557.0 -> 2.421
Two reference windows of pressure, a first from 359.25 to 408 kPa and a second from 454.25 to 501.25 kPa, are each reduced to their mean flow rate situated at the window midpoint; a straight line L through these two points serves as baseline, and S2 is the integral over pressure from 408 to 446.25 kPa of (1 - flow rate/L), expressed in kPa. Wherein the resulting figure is 8.7 kPa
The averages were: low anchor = 2.07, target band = 1.69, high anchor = 2.33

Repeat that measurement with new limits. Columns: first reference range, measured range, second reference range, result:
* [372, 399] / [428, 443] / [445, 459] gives -1.0 kPa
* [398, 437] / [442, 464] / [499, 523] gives 3.7 kPa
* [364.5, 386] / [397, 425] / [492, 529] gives 7.9 kPa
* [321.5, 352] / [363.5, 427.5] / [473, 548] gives 8.7 kPa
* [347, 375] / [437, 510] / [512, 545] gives 6.9 kPa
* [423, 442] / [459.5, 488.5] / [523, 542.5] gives -4.0 kPa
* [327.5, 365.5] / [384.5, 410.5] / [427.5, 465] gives 1.1 kPa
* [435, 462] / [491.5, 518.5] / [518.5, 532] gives -3.0 kPa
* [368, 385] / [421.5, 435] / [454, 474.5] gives 1.9 kPa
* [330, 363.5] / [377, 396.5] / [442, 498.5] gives -0.3 kPa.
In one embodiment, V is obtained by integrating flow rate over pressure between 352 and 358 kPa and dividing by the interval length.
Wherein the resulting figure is 2.34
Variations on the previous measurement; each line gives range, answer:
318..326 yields 2.15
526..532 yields 2.34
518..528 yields 2.41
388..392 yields 2.17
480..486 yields 2.42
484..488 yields 2.46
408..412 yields 1.46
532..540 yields 2.45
